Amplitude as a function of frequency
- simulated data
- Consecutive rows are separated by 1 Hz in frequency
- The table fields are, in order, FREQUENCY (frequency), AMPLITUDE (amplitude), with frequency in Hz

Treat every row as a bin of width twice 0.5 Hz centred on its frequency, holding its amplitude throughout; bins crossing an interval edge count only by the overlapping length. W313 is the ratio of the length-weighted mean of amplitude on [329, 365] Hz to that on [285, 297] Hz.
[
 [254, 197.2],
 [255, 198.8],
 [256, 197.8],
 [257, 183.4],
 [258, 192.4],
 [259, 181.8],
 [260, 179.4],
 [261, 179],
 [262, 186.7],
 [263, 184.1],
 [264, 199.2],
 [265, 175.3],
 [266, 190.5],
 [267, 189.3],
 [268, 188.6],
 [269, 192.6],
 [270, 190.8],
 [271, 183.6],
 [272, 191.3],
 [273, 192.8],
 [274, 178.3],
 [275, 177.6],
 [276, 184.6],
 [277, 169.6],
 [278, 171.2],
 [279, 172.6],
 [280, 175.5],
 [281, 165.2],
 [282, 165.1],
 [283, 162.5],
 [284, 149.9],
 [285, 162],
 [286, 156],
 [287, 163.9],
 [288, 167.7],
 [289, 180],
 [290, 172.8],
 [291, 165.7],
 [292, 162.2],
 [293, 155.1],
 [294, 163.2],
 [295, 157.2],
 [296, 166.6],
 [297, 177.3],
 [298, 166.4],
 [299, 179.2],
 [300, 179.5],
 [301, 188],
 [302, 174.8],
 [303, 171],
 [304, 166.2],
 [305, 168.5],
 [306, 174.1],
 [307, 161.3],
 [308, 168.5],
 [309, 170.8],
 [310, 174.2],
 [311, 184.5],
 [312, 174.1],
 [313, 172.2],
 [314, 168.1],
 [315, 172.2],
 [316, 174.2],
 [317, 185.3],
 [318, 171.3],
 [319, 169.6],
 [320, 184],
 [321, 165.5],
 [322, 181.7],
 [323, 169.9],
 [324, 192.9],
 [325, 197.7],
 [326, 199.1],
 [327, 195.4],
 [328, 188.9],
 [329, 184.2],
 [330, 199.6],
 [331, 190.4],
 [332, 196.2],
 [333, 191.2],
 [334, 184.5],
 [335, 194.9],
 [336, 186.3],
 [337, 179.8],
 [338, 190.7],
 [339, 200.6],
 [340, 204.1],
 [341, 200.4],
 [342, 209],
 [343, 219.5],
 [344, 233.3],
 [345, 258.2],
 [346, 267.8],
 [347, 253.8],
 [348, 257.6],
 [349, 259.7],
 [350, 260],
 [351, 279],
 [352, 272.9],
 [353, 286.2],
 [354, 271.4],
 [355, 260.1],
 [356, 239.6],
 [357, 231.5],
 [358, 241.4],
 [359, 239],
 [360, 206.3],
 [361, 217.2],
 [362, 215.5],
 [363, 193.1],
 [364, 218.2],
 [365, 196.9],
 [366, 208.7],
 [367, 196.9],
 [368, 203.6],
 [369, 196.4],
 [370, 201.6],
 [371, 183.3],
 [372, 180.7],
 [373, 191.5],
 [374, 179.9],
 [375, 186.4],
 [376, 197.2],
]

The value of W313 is 1.36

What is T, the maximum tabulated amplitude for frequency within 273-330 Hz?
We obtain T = 199.6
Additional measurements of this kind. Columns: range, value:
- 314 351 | 279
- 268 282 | 192.8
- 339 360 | 286.2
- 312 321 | 185.3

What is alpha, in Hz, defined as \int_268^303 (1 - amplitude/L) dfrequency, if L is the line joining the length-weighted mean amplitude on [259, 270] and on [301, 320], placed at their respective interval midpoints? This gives 1.5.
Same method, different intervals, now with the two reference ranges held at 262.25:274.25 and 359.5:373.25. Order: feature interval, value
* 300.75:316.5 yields 1.7 Hz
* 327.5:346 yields -0.5 Hz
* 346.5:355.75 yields -3.1 Hz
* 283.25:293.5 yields 1.5 Hz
